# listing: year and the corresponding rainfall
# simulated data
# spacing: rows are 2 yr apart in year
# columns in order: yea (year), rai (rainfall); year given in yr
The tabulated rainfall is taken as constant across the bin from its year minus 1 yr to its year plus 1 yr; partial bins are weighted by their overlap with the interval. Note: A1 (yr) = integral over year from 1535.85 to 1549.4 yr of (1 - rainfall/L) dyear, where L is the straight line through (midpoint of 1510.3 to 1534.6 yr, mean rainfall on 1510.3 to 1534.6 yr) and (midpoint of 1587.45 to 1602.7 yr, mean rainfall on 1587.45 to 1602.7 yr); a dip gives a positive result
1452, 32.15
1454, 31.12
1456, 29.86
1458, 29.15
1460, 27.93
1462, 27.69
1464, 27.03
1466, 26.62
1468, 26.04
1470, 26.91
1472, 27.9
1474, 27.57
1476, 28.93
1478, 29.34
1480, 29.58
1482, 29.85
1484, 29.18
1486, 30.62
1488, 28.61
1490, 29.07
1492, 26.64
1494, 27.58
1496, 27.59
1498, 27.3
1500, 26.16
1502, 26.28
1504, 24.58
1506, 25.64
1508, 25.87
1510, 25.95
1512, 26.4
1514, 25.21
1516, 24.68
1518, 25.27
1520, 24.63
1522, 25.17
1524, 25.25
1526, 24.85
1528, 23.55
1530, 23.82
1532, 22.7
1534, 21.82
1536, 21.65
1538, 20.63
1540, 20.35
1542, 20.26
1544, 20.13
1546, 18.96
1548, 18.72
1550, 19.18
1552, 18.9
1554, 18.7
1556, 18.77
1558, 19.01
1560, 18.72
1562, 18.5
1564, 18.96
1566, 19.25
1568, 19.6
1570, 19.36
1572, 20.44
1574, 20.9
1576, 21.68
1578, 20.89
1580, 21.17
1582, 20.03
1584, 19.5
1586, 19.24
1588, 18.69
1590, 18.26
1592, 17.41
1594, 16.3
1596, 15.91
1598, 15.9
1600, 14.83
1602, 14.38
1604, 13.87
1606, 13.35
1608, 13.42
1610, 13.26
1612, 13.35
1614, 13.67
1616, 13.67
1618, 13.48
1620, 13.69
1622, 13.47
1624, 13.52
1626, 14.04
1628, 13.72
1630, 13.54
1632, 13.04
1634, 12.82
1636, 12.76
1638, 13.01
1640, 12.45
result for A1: 1.4 yr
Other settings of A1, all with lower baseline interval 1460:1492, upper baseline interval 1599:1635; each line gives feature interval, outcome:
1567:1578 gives -1.34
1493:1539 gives -1.47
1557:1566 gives 0.24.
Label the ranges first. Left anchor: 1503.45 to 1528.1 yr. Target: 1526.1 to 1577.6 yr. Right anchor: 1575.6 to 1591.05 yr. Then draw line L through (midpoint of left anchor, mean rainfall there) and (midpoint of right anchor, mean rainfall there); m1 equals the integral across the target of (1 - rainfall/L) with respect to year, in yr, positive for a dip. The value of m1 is 4.8 yr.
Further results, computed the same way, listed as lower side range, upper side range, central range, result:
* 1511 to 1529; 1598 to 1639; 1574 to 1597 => -2.14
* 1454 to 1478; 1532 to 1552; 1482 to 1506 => -2.34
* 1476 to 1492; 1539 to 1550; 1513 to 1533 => -1.28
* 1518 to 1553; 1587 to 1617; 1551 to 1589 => -2.76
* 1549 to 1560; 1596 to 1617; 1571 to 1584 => -3.10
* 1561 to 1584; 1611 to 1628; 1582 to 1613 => 1.36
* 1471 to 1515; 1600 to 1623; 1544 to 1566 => 1.45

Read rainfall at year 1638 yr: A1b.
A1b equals 13.01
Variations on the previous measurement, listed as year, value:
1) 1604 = 13.87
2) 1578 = 20.89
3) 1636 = 12.76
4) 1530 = 23.82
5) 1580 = 21.17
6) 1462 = 27.69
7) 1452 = 32.15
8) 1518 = 25.27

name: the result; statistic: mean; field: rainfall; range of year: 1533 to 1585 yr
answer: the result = 19.8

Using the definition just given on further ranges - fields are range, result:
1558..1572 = 19.2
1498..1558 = 22.9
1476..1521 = 27.1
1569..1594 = 19.7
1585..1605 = 16.5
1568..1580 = 20.6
